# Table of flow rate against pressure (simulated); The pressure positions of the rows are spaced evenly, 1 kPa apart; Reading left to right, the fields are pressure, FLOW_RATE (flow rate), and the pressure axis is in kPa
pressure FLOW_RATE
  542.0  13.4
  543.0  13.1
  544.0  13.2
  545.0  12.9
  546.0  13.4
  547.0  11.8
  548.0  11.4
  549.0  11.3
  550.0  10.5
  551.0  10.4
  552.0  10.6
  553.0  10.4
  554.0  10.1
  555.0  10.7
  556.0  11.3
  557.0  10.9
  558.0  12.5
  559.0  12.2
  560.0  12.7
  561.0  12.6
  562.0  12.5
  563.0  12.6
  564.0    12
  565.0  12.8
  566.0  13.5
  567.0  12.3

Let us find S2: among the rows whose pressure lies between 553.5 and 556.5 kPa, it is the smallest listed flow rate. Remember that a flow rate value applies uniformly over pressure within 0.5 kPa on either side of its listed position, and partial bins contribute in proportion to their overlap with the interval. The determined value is 10.1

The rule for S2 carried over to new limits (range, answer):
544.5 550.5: 10.5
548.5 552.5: 10.4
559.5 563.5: 12.5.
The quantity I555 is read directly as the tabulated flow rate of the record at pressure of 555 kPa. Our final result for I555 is 10.7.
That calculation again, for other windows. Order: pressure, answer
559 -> 12.2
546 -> 13.4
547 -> 11.8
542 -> 13.4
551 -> 10.4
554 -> 10.1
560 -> 12.7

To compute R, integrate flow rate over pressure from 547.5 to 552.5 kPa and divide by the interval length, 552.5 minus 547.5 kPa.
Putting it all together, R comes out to 10.8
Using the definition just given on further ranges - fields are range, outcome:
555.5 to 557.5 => 11.1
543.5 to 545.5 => 13.1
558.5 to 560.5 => 12.4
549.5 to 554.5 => 10.4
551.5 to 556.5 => 10.6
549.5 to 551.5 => 10.4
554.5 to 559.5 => 11.5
